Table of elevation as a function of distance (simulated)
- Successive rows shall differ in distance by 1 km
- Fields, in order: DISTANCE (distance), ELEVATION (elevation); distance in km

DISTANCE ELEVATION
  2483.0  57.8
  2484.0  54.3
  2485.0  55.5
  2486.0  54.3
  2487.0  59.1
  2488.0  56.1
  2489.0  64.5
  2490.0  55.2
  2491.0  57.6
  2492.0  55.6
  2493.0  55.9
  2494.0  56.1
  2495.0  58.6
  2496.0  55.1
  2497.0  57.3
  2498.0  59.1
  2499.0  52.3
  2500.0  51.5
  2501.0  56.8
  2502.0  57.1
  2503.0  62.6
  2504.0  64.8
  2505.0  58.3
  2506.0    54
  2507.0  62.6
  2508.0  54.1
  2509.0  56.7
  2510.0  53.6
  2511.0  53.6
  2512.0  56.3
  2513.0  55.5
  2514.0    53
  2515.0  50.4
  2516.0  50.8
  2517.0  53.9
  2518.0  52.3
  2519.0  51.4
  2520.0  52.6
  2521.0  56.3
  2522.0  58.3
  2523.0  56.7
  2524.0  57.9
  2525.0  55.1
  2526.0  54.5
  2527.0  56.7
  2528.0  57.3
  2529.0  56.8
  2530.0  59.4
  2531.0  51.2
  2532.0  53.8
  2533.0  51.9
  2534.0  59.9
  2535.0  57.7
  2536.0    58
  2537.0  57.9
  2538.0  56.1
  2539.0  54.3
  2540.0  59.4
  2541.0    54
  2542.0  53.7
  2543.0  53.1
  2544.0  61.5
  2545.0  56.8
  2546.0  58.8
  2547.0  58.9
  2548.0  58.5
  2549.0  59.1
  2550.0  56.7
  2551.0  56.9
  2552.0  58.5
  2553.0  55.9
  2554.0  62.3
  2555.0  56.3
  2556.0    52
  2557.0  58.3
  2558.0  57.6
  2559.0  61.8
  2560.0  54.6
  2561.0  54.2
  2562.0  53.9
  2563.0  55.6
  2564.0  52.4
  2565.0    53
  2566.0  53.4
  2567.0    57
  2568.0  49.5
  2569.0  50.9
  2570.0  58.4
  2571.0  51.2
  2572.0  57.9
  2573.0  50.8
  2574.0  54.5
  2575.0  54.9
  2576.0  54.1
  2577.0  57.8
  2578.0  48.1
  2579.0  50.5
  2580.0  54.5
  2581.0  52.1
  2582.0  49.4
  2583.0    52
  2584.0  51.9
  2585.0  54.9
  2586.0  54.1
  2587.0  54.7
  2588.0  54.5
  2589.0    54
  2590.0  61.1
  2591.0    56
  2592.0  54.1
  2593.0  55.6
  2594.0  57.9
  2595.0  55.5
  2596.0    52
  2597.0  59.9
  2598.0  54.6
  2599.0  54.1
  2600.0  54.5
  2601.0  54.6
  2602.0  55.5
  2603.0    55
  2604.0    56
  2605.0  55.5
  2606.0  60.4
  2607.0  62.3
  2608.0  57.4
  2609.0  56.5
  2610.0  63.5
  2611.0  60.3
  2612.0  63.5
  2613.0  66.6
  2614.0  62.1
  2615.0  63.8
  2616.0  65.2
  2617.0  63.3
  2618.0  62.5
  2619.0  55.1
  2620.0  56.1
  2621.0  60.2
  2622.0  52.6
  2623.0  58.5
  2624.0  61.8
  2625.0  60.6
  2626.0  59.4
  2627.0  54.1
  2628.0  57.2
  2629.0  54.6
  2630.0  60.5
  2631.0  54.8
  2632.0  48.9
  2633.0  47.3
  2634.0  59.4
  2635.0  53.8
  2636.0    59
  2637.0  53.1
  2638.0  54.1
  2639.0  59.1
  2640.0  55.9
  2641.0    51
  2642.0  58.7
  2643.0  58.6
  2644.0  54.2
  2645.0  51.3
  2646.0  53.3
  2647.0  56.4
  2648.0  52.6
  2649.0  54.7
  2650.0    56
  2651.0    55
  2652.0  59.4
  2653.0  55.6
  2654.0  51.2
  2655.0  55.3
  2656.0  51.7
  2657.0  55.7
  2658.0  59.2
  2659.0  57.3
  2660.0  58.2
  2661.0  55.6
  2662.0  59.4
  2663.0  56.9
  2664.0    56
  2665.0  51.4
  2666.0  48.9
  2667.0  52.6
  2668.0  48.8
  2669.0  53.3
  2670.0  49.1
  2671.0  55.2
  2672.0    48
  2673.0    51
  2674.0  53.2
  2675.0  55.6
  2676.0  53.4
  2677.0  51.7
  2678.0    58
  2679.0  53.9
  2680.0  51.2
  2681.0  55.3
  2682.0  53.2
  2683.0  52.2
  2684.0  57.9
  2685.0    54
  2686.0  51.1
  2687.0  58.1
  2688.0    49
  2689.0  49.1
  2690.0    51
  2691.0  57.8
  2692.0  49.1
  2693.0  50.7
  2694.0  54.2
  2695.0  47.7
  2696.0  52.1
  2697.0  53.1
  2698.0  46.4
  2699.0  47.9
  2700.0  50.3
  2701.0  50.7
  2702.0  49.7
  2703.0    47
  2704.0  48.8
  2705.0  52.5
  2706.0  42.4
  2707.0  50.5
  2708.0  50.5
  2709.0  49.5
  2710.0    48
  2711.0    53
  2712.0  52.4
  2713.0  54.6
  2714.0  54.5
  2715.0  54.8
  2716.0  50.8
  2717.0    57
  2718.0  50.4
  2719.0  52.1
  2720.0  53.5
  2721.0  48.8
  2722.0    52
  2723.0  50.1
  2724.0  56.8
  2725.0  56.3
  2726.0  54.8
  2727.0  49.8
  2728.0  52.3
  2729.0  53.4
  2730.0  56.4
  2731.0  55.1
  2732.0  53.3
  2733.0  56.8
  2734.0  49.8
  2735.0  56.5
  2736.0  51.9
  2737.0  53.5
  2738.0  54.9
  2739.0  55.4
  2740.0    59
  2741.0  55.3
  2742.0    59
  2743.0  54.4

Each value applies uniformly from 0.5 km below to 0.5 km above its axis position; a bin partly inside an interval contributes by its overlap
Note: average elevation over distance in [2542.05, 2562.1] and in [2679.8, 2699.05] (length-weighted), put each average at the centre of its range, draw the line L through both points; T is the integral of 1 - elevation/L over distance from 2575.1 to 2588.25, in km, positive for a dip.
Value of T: 0.74 km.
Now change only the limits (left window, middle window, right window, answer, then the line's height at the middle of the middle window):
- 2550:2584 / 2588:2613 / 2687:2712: -1.8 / 53.5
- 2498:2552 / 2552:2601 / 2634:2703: 0.4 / 55.2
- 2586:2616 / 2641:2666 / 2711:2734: 0.2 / 55.8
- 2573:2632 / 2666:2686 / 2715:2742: 0.8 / 55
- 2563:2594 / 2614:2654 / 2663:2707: -2.9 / 52.8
